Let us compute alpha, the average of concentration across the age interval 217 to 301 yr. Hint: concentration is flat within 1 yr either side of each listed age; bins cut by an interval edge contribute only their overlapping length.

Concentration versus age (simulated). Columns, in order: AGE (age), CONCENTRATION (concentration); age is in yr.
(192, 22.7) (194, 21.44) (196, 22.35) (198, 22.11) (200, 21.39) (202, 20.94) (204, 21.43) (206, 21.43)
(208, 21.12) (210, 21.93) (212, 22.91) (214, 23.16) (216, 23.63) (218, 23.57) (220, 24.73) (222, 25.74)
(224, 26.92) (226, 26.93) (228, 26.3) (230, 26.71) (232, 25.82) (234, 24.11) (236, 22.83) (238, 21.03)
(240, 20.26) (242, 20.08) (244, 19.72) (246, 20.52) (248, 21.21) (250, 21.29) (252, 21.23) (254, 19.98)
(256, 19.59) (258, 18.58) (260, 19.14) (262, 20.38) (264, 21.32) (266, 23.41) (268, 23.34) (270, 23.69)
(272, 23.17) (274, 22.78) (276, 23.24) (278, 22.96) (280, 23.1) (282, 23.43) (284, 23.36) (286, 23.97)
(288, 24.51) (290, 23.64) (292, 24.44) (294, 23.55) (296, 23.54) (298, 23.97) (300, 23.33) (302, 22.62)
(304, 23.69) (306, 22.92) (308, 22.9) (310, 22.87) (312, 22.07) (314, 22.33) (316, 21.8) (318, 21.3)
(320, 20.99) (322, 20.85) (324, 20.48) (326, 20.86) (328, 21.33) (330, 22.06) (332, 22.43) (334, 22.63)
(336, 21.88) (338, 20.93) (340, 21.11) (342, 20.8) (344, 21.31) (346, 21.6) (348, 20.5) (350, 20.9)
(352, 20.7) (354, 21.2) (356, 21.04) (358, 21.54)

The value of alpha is 22.9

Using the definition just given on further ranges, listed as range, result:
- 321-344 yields 21.4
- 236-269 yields 20.8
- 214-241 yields 24.5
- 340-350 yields 21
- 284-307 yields 23.6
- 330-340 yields 21.9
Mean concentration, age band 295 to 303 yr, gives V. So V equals 23.4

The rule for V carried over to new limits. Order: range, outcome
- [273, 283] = 23.1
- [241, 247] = 20.1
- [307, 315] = 22.5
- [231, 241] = 22.8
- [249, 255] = 20.8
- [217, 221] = 24.1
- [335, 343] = 21.2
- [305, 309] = 22.9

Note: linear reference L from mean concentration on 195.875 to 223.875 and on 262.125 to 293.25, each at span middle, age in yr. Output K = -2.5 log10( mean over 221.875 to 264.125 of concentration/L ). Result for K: 0.038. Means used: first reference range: 22.7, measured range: 22.2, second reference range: 23.3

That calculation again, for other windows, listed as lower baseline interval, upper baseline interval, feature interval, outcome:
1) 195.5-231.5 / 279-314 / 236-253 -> 0.13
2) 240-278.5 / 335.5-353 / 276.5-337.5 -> -0.07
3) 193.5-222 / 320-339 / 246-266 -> 0.08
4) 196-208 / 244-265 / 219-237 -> -0.22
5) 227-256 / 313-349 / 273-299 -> -0.09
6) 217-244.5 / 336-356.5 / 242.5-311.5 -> 0.02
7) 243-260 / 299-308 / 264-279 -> -0.09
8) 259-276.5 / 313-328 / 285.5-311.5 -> -0.09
